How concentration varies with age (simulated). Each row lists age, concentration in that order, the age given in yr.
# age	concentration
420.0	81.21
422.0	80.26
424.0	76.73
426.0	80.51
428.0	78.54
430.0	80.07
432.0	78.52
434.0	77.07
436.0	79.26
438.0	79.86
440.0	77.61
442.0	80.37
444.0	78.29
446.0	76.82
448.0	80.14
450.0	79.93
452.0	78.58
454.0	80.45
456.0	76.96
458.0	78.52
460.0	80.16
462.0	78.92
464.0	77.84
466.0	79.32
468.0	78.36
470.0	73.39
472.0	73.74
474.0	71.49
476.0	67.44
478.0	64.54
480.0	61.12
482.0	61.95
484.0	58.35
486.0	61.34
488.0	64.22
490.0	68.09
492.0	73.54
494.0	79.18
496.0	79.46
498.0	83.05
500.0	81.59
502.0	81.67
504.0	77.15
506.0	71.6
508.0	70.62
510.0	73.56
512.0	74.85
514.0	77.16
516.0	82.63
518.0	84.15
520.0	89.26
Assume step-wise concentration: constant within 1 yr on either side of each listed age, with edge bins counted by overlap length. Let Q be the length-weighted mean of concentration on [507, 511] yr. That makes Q 72.1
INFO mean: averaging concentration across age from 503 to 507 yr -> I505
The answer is 74.4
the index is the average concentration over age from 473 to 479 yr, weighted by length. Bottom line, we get 67.8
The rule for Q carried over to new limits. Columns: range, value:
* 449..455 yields 79.7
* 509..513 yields 74.2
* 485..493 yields 66.8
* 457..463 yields 79.2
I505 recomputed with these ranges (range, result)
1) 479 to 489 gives 61.4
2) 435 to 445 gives 79.1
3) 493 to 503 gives 81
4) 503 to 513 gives 73.6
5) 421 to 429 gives 79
